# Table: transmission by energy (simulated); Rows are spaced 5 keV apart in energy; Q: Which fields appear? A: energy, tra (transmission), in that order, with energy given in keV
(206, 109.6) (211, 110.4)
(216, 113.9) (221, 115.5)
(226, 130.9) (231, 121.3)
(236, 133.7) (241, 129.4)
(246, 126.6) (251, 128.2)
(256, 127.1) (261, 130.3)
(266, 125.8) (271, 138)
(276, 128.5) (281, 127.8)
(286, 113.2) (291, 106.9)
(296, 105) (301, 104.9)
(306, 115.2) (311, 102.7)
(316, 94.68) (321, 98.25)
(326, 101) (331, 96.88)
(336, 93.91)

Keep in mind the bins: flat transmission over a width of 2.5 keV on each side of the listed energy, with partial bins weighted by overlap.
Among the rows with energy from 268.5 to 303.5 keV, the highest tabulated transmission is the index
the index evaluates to 138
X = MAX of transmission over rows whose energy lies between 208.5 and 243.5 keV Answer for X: 133.7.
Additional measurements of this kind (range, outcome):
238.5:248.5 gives 129.4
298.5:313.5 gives 115.2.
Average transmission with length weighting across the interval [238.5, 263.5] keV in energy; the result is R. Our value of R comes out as 128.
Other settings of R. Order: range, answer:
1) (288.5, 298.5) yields 106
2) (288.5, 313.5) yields 107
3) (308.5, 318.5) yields 98.7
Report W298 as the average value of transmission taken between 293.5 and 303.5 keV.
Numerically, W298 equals 105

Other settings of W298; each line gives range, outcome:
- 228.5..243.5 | 128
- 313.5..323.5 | 96.5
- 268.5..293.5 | 123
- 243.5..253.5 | 127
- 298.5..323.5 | 103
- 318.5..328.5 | 99.6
